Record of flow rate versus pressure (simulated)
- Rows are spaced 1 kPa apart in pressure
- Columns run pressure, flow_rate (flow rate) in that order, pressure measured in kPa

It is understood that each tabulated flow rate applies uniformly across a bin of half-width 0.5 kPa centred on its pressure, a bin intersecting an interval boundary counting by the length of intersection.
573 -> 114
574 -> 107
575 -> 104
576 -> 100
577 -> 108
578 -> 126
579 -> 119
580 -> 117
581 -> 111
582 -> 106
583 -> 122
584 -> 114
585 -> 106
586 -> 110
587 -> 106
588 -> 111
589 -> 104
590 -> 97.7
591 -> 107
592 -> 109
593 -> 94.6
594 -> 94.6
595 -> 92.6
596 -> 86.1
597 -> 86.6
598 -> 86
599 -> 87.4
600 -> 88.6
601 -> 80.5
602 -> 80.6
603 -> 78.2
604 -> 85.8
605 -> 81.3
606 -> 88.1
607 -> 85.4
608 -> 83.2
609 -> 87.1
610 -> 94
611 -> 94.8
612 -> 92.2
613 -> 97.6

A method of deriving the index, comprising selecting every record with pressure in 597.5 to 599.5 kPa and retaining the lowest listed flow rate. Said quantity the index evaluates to 86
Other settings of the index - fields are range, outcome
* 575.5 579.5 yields 100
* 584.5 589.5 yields 104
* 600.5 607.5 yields 78.2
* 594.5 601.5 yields 80.5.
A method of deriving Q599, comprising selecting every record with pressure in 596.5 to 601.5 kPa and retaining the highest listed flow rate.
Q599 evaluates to 88.6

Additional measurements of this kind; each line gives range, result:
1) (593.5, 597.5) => 94.6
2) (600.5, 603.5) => 80.6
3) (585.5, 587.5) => 110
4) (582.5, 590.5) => 122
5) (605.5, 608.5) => 88.1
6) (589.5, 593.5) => 109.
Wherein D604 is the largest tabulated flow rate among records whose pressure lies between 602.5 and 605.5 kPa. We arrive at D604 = 85.8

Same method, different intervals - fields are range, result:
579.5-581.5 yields 117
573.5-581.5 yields 126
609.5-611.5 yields 94.8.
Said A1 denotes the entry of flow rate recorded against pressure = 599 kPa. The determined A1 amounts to 87.4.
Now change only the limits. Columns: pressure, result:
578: 126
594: 94.6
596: 86.1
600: 88.6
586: 110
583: 122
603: 78.2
